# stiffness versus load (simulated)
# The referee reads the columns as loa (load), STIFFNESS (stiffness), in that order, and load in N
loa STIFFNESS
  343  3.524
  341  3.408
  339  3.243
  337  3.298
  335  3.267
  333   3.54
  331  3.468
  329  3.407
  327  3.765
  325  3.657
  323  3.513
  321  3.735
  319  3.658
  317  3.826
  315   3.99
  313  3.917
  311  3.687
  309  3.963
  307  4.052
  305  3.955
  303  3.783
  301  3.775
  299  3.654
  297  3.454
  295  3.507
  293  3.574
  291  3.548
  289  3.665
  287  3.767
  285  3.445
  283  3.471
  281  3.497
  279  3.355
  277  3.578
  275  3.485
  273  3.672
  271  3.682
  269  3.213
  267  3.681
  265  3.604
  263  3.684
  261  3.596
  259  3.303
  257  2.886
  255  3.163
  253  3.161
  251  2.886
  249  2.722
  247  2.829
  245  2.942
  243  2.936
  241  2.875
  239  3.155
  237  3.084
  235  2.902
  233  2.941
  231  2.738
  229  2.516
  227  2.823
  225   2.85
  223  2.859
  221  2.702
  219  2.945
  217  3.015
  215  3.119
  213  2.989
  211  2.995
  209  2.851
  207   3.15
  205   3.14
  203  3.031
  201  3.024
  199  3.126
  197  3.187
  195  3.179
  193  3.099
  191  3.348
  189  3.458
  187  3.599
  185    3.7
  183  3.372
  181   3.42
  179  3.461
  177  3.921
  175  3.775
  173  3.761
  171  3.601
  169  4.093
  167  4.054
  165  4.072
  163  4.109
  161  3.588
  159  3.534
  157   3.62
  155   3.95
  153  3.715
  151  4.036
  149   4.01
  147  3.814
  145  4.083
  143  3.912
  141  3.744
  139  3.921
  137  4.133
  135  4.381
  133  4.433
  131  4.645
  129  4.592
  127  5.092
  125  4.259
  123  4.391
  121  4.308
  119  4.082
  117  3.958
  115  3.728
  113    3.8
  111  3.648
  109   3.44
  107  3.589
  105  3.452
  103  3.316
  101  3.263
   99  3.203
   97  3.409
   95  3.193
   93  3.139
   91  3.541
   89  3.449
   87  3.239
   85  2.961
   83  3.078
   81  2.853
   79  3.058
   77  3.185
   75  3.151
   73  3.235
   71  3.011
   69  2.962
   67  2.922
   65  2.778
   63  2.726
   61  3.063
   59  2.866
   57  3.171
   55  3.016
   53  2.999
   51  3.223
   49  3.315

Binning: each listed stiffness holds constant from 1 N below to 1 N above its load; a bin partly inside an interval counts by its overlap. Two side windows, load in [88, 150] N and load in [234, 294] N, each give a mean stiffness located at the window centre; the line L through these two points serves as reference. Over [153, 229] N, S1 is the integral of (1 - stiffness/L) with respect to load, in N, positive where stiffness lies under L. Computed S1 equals 5.1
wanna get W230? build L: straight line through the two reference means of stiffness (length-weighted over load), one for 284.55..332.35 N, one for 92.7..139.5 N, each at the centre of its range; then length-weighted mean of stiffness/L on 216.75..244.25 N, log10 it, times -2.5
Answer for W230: 0.30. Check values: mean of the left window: 3.9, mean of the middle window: 2.88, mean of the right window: 3.7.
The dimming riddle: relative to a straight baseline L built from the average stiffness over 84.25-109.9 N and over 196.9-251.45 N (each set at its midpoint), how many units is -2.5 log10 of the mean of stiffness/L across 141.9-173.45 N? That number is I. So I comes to -0.23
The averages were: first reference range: 3.33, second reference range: 2.94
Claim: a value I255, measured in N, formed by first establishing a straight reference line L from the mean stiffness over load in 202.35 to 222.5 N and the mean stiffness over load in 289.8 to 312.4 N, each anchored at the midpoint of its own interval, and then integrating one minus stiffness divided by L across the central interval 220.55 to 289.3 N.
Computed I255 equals 3.3 N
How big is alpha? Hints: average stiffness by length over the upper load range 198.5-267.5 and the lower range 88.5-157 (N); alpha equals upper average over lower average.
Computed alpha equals 0.78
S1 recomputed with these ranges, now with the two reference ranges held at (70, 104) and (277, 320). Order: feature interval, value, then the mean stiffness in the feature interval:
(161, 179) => -2.6 N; 3.88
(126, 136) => -4.0 N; 4.63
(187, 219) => 3.1 N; 3.12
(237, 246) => 1.4 N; 2.99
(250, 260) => 1.4 N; 3.08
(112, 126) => -3.5 N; 4.08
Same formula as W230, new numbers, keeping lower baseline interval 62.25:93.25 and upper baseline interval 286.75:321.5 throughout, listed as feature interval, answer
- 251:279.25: 0.068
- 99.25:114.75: -0.107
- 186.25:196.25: 0.029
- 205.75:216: 0.151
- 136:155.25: -0.196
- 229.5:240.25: 0.203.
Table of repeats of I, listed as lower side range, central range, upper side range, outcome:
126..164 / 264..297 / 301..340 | 0.07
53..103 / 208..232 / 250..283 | 0.16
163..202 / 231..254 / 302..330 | 0.24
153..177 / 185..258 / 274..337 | 0.24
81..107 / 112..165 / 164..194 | -0.18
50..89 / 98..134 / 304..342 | -0.25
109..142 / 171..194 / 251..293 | 0.10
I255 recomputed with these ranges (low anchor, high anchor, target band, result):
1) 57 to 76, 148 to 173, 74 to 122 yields -2.0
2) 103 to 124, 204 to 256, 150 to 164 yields -1.2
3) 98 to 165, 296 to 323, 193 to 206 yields 2.6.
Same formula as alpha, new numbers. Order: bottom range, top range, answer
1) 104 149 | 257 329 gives 0.89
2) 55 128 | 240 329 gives 1.03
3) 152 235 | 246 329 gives 1.07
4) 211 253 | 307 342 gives 1.25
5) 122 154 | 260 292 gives 0.85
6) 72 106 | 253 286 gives 1.07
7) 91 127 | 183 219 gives 0.86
